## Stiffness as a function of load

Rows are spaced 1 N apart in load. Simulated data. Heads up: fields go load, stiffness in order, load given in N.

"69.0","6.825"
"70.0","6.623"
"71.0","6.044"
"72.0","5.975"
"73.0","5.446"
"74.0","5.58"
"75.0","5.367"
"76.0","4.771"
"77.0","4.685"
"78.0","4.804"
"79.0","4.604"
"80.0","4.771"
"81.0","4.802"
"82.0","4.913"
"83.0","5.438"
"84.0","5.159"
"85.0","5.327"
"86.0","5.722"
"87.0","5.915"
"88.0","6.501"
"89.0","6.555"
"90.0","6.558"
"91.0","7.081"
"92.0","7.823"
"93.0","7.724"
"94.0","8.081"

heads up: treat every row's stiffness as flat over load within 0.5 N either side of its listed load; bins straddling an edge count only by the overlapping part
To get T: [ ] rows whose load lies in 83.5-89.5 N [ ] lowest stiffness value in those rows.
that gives 5.159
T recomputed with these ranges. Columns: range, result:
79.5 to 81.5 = 4.771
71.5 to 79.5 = 4.604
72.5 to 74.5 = 5.446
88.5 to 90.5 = 6.555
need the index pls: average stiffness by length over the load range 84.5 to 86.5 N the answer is 5.52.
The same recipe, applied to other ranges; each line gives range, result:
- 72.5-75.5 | 5.46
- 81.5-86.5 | 5.31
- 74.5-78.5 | 4.91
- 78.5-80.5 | 4.69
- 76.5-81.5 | 4.73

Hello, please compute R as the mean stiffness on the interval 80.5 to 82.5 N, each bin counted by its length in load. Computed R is 4.86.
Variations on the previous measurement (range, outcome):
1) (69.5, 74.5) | 5.93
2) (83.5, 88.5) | 5.72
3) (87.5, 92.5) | 6.9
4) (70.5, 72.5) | 6.01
